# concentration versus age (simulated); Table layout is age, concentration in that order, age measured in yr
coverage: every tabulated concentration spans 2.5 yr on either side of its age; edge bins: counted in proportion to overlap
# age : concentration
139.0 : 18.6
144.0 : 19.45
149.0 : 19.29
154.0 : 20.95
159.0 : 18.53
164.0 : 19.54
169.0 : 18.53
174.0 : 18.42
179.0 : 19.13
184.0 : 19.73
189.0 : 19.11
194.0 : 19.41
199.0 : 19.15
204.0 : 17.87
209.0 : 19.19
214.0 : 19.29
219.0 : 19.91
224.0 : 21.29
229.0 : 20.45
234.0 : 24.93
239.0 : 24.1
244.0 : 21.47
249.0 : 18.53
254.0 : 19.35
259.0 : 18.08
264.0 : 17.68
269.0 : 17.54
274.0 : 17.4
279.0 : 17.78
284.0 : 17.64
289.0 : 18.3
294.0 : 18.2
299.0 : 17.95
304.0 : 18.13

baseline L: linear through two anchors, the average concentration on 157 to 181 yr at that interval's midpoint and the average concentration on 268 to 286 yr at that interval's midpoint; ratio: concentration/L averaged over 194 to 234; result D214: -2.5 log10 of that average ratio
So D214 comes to -0.09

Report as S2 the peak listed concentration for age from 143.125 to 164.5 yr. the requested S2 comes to 20.95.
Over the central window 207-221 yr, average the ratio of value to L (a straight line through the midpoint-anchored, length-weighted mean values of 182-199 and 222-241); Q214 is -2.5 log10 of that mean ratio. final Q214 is 0.10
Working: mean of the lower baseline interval 19.4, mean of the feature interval 19.5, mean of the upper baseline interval 22.7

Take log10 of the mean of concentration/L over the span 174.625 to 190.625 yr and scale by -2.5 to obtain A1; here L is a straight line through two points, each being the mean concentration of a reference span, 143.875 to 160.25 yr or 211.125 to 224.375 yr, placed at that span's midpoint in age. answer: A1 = 0.031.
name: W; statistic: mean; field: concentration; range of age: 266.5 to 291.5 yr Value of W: 17.7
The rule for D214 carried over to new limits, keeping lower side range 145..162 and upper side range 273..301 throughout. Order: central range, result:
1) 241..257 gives -0.08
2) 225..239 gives -0.22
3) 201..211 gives 0.02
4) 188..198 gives -0.01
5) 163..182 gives 0.03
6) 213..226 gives -0.08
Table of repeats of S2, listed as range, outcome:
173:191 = 19.73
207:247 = 24.93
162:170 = 19.54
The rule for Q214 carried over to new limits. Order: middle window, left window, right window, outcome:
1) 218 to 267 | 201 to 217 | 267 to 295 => -0.12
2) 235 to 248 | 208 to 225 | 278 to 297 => -0.17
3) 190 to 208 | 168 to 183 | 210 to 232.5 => 0.04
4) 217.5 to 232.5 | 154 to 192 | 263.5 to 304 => -0.13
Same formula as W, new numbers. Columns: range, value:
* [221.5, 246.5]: 22.4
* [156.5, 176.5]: 18.8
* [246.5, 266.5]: 18.4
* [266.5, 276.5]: 17.5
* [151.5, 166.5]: 19.7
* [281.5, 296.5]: 18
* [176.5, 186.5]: 19.4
